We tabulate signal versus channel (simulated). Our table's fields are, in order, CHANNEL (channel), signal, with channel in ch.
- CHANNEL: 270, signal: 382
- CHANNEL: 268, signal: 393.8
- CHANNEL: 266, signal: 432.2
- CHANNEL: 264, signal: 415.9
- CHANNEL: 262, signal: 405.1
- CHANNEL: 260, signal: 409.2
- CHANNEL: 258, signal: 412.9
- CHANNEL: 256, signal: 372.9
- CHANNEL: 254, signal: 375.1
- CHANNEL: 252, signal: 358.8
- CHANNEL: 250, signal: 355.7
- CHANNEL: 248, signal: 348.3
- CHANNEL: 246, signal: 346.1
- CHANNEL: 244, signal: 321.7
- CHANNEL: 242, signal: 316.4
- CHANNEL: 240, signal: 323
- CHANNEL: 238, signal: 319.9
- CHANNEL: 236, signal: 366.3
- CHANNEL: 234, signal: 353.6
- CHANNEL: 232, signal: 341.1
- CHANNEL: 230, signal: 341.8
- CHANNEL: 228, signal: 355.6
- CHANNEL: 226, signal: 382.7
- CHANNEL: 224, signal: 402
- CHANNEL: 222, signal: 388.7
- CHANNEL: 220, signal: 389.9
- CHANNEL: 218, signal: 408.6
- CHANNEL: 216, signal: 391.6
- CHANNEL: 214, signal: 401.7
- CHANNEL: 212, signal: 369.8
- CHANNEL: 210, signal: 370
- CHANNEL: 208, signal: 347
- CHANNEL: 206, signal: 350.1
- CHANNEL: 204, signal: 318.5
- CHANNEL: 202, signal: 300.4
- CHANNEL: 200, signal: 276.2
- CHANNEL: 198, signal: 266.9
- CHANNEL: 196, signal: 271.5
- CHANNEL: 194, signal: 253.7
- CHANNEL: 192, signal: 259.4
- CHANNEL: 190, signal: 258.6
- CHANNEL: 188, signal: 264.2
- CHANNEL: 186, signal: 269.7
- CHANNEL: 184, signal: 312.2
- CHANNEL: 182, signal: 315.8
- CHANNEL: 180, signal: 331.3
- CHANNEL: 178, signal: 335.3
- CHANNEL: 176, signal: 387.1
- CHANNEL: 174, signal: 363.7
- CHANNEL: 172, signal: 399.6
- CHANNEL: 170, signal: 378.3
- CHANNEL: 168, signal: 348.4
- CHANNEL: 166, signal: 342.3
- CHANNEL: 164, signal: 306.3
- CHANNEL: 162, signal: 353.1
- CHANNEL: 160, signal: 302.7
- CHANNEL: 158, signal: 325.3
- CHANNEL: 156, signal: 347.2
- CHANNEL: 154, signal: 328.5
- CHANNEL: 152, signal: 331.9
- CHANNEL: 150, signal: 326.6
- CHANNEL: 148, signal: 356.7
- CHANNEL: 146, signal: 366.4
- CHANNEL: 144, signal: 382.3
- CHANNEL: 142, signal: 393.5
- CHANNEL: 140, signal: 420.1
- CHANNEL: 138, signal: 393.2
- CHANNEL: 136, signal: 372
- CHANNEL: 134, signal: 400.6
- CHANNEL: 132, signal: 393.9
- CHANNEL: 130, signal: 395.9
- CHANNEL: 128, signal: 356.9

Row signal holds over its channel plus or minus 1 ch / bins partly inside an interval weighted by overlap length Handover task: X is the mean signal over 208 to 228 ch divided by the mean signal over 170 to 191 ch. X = 1.2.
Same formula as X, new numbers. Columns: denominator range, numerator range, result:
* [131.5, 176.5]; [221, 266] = 1.01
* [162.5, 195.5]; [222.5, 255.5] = 1.10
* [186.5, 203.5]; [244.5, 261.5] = 1.38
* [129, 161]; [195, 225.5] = 0.96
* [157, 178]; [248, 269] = 1.12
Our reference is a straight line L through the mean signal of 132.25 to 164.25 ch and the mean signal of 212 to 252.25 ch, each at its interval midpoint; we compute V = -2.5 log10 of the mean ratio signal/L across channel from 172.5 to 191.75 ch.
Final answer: 0.14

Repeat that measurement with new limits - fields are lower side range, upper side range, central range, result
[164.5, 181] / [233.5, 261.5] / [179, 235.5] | 0.081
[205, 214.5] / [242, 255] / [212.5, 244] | -0.019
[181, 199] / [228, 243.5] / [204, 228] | -0.213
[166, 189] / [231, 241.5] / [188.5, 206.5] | 0.198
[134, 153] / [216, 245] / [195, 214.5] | 0.119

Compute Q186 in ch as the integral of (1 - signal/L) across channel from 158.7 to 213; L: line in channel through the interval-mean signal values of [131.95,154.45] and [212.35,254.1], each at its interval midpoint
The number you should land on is 6.9 ch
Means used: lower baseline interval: 372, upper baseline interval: 361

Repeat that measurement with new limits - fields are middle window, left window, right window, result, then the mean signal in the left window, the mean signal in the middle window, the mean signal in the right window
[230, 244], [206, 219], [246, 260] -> 1.4 ch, 379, 336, 372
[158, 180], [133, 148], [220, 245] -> 1.6 ch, 388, 350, 353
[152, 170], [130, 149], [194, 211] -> 1.3 ch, 387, 334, 309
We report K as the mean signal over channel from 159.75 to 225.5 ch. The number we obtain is 335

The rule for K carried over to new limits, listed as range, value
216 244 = 360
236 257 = 345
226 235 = 352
